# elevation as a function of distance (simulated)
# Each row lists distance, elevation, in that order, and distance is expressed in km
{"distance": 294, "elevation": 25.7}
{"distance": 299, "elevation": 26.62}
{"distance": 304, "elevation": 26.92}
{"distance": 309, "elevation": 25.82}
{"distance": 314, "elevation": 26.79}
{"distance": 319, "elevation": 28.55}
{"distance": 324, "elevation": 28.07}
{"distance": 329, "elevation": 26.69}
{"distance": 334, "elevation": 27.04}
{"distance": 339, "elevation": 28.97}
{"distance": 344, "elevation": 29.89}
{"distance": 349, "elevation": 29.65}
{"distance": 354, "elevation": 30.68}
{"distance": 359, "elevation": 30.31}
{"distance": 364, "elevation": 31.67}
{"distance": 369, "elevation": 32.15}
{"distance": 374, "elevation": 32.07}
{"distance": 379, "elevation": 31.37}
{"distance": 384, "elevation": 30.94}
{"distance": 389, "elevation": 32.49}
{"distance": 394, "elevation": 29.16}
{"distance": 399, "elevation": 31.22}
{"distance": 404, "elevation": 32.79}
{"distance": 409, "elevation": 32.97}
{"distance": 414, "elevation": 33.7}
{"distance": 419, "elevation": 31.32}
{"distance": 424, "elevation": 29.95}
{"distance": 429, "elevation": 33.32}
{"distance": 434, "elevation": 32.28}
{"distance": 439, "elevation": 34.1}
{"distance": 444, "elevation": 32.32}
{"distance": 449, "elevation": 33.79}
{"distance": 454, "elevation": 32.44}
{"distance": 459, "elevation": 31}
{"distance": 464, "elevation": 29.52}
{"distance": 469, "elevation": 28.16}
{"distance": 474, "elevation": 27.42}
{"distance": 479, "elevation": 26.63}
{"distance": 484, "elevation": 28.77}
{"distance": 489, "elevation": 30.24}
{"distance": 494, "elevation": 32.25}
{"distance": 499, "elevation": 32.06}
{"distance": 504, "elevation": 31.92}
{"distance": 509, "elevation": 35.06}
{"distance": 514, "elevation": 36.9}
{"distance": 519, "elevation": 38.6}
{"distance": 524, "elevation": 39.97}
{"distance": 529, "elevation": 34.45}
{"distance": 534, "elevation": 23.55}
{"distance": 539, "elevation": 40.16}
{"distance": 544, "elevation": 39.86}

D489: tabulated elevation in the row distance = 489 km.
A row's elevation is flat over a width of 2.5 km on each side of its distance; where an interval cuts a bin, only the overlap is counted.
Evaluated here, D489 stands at 30.24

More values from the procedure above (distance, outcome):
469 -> 28.16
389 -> 32.49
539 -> 40.16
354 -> 30.68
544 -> 39.86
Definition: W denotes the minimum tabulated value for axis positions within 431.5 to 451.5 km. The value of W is 32.28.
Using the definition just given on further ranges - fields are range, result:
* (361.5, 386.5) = 30.94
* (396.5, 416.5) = 31.22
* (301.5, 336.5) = 25.82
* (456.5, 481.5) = 26.63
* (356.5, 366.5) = 30.31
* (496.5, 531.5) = 31.92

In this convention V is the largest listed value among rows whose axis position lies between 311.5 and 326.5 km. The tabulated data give 28.55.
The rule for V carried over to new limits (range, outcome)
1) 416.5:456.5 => 34.1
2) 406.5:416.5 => 33.7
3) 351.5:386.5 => 32.15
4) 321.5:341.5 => 28.97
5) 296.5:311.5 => 26.92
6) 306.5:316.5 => 26.79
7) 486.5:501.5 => 32.25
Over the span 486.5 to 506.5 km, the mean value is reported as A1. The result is 31.6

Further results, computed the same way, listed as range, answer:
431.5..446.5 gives 32.9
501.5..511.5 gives 33.5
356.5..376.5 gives 31.6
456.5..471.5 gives 29.6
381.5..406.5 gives 31.3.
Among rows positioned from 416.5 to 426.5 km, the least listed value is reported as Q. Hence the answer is 29.95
